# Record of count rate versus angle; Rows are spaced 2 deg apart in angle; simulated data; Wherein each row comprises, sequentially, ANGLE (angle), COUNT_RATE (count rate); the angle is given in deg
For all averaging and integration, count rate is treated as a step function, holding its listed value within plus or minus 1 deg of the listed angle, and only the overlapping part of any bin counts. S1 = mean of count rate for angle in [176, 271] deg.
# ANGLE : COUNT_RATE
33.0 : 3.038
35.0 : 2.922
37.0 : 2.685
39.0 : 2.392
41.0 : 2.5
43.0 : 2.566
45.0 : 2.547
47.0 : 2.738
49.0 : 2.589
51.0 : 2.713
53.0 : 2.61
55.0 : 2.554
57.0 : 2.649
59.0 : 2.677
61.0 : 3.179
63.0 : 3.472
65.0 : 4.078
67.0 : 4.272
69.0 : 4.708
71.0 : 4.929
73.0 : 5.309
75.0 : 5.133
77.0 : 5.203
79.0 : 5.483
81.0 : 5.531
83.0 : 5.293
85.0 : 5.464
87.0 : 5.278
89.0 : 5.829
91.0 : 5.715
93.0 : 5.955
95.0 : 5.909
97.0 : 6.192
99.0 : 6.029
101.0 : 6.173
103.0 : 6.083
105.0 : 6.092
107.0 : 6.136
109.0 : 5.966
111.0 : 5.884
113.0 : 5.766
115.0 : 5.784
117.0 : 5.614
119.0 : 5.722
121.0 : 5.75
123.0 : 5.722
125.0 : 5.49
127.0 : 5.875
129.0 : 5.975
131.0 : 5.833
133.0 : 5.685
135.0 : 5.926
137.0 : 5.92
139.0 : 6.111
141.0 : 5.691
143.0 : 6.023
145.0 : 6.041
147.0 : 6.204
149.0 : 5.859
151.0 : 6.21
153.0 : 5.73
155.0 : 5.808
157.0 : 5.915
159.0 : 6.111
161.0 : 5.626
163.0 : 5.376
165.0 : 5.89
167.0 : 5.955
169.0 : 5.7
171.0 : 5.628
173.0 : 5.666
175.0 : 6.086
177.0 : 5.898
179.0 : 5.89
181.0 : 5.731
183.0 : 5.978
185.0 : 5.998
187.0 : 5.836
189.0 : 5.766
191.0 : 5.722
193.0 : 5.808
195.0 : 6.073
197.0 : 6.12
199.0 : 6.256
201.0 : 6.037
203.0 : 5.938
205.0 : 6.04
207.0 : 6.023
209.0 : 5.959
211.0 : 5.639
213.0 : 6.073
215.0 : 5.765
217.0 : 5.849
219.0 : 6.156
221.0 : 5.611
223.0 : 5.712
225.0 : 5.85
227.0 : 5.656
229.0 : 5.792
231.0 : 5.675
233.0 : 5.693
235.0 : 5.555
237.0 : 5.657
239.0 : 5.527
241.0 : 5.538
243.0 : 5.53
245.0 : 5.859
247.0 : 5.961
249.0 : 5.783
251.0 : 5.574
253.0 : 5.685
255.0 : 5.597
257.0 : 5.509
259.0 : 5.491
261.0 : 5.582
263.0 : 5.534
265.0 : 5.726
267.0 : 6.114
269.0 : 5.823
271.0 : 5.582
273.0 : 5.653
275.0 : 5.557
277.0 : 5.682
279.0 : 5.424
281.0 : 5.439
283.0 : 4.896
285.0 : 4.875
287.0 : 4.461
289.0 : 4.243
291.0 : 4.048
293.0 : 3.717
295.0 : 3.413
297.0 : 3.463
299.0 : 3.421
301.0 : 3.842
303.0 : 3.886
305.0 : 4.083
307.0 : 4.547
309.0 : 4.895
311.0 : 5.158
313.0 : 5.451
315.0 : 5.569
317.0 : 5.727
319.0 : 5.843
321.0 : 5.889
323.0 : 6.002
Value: 5.8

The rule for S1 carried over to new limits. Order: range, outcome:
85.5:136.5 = 5.85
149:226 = 5.88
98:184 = 5.87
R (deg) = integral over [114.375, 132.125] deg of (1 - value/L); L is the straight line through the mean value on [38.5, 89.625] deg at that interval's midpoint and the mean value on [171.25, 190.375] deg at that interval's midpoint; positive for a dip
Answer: -3.1 deg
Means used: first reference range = 3.91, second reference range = 5.86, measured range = 5.75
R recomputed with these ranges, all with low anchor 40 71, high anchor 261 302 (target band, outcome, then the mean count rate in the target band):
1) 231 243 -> -2.86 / 5.6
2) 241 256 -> -3.56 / 5.7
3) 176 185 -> -3.98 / 5.89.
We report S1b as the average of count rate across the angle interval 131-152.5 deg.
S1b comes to 5.96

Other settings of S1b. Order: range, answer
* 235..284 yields 5.61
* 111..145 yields 5.81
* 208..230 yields 5.82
